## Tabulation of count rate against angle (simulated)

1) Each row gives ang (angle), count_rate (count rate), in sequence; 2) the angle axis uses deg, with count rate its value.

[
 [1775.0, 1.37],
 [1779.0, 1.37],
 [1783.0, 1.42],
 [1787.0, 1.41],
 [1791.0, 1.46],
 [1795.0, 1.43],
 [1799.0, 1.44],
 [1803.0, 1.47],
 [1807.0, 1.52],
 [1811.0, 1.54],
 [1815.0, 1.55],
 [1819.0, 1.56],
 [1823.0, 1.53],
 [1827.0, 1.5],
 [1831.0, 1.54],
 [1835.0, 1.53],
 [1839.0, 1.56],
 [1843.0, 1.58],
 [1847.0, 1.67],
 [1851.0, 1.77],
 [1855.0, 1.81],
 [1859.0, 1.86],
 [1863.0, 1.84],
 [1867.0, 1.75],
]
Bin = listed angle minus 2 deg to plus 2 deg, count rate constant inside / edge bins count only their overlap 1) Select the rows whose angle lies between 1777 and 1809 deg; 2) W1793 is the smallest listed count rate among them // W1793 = 1.37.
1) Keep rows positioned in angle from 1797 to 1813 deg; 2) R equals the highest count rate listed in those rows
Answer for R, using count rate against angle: 1.54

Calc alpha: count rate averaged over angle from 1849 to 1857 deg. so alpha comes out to 1.79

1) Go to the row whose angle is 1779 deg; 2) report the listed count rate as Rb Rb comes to 1.37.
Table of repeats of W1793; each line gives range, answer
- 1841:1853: 1.58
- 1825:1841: 1.5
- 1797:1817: 1.44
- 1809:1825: 1.53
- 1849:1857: 1.77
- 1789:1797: 1.43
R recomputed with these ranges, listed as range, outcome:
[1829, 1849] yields 1.67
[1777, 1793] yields 1.46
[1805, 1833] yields 1.56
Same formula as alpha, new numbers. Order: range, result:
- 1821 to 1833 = 1.52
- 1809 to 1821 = 1.55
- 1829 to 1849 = 1.58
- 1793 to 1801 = 1.44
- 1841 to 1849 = 1.62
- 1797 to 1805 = 1.46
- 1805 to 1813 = 1.53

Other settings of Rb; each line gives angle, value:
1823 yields 1.53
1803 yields 1.47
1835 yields 1.53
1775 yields 1.37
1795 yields 1.43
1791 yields 1.46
